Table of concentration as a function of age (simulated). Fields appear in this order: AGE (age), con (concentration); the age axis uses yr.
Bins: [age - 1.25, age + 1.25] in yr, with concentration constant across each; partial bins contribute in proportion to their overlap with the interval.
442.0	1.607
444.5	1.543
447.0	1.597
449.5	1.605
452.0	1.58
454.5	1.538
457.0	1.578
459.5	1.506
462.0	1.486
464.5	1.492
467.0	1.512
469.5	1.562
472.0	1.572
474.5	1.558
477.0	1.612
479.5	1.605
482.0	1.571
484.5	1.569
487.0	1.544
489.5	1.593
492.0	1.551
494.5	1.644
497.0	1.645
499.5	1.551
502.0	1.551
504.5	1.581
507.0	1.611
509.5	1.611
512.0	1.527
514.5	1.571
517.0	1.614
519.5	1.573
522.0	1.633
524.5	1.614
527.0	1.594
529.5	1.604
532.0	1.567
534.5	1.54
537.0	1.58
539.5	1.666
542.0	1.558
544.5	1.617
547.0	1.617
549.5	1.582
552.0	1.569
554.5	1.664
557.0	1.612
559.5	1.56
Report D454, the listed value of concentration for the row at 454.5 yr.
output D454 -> 1.538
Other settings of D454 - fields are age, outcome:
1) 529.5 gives 1.604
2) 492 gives 1.551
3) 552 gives 1.569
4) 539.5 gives 1.666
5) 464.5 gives 1.492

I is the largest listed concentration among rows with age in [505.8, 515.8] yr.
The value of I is 1.611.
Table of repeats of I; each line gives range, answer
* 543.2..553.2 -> 1.617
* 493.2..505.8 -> 1.645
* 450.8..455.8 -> 1.58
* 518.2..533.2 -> 1.633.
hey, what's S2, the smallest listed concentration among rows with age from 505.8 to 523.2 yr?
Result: 1.527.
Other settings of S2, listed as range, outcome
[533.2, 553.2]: 1.54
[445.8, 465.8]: 1.486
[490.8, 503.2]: 1.551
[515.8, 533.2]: 1.567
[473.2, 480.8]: 1.558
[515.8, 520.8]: 1.573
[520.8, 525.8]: 1.614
